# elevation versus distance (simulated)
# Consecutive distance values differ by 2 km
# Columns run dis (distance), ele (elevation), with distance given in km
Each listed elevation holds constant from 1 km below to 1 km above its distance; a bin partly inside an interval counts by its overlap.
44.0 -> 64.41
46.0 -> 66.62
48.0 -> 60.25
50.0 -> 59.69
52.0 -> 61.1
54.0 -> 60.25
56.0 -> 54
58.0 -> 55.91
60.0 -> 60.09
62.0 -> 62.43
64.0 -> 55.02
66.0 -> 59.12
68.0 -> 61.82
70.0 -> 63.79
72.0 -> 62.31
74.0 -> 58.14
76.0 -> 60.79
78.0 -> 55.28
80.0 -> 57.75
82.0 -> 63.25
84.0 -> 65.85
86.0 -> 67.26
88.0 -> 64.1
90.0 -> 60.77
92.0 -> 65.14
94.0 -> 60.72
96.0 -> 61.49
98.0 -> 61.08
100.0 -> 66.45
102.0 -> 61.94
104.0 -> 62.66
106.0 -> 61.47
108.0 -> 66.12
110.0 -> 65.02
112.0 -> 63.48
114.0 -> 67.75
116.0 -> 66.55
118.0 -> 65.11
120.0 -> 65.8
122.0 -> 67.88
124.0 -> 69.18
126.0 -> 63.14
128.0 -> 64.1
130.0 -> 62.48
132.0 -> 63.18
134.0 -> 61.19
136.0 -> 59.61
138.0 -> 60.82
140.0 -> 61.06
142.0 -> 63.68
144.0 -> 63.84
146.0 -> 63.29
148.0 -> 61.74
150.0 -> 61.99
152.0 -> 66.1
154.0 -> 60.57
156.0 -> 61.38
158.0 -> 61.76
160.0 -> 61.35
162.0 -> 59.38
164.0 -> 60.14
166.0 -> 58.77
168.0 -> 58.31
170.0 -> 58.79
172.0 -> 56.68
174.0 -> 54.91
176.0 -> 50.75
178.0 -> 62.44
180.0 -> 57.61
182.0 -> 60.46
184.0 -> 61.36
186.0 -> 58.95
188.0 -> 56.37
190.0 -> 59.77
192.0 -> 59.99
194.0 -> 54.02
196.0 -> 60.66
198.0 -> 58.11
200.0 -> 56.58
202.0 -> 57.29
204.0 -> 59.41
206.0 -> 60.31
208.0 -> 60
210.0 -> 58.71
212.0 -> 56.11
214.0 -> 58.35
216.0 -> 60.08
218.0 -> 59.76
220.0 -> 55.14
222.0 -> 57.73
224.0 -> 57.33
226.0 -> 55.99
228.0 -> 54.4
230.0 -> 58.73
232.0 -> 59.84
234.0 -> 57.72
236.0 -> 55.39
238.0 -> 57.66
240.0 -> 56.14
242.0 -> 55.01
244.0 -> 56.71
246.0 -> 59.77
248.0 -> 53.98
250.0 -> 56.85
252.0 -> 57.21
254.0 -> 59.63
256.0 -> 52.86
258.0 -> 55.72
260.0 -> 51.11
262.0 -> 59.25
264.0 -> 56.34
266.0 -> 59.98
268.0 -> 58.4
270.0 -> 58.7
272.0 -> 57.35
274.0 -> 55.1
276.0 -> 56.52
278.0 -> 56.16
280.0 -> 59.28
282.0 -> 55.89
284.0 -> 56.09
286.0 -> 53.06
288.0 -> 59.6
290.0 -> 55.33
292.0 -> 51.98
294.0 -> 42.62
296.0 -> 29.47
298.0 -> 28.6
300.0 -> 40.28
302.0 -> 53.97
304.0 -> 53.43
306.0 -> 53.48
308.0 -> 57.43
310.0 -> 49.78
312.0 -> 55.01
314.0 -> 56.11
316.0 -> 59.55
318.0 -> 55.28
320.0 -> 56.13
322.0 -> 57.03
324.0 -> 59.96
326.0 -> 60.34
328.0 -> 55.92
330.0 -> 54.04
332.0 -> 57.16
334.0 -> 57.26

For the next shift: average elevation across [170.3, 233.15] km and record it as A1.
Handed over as 58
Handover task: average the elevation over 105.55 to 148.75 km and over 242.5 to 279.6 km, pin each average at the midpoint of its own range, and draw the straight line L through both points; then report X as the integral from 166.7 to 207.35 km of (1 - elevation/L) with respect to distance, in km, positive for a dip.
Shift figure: 1.7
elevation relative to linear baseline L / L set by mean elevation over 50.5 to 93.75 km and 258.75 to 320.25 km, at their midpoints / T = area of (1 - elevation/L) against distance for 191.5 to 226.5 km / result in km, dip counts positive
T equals -1.3 km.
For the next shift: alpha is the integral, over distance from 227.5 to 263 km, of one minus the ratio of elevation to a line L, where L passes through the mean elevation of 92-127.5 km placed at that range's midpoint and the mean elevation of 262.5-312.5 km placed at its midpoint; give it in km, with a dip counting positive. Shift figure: -0.7 km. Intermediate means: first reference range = 64.5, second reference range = 52.6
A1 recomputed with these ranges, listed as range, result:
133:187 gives 60.3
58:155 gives 62.7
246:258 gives 56.4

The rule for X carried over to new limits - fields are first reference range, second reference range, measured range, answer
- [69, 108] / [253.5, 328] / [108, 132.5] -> -1.79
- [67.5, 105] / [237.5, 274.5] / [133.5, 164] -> -0.84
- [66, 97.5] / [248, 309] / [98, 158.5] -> -3.85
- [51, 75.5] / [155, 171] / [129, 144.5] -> -0.53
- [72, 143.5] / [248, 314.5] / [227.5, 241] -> -0.29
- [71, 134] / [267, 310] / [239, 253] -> -0.50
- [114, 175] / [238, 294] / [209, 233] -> 0.31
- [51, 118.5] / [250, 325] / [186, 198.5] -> -0.12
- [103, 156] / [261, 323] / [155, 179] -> 1.03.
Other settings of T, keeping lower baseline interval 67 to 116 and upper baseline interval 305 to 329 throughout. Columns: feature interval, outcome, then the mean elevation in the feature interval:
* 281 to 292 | 0.30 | 55.6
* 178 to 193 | 0.16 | 59.4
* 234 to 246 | 0.39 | 56.6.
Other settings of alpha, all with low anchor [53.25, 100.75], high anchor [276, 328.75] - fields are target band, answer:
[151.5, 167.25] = -0.8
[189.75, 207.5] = -0.6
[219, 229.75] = -0.1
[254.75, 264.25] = -0.1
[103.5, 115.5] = -1.0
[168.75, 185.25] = -0.2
